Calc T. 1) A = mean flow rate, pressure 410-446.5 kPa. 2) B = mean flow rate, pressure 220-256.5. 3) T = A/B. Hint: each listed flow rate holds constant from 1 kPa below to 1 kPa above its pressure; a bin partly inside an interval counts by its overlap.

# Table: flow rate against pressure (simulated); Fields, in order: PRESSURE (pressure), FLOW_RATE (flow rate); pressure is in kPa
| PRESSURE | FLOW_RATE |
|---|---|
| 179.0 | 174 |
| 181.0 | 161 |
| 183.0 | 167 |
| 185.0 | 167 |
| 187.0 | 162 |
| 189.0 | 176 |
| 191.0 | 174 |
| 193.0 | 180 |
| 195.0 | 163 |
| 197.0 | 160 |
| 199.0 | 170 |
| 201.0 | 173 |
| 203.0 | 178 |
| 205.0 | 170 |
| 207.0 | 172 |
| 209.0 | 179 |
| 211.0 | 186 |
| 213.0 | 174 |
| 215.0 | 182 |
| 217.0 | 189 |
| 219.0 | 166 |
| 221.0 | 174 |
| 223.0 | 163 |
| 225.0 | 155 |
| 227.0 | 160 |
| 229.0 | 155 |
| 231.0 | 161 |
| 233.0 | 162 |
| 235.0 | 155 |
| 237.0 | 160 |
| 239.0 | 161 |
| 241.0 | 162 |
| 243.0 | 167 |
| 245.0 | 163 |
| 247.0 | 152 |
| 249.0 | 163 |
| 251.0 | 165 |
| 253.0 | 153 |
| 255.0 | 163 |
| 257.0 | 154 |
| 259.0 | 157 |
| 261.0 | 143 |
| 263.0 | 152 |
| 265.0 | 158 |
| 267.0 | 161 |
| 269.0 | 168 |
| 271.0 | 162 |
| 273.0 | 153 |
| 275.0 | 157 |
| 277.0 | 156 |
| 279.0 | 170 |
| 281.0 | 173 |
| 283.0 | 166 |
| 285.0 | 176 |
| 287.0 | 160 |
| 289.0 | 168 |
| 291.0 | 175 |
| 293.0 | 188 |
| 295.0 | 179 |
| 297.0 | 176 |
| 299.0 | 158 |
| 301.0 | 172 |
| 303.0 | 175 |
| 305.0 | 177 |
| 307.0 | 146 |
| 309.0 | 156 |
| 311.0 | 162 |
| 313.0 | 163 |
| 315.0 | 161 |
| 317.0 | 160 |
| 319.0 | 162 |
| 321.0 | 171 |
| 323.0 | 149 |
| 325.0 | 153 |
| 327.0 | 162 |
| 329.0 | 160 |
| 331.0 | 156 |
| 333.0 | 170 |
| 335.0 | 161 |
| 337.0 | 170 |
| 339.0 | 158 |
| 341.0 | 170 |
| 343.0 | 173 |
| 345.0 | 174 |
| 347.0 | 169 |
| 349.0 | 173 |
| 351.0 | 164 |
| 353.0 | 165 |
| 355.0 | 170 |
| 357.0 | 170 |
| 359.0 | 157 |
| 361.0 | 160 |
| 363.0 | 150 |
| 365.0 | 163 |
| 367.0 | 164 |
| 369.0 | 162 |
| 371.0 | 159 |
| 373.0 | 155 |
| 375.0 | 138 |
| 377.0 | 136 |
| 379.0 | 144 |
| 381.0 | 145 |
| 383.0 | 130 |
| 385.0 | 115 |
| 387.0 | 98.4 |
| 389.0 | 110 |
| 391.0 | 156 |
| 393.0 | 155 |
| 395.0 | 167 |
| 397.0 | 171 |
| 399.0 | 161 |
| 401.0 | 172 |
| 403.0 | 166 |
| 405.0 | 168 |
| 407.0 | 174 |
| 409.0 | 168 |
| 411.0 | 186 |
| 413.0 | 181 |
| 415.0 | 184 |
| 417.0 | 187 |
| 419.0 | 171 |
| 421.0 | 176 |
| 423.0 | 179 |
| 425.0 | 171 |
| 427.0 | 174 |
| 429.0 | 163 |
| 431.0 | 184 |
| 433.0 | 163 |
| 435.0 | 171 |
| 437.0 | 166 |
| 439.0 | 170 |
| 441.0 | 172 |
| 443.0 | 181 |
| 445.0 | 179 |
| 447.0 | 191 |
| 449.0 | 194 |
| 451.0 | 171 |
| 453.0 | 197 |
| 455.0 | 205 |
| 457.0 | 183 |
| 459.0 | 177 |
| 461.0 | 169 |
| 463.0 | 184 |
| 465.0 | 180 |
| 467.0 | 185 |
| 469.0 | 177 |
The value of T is 1.09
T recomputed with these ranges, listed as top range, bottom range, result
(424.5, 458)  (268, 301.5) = 1.06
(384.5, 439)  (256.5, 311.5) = 1.00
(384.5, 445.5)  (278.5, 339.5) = 1.00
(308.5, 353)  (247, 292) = 1.01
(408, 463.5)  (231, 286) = 1.11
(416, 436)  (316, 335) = 1.08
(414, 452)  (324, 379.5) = 1.09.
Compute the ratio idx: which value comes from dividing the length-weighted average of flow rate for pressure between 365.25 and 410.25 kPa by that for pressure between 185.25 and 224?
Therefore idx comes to 0.87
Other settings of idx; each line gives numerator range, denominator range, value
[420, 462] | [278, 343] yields 1.07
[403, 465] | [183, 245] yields 1.06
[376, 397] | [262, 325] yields 0.83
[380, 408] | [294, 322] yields 0.90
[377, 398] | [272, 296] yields 0.83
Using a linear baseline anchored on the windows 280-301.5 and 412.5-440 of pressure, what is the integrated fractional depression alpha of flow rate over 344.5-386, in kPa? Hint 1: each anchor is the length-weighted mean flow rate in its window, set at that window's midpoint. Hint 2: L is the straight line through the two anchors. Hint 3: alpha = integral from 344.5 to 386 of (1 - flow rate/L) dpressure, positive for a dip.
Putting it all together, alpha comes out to 4.31 kPa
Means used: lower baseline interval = 172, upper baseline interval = 174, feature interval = 155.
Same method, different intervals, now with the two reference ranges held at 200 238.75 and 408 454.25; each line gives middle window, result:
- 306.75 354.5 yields 2.84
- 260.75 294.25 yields 1.35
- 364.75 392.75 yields 5.51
